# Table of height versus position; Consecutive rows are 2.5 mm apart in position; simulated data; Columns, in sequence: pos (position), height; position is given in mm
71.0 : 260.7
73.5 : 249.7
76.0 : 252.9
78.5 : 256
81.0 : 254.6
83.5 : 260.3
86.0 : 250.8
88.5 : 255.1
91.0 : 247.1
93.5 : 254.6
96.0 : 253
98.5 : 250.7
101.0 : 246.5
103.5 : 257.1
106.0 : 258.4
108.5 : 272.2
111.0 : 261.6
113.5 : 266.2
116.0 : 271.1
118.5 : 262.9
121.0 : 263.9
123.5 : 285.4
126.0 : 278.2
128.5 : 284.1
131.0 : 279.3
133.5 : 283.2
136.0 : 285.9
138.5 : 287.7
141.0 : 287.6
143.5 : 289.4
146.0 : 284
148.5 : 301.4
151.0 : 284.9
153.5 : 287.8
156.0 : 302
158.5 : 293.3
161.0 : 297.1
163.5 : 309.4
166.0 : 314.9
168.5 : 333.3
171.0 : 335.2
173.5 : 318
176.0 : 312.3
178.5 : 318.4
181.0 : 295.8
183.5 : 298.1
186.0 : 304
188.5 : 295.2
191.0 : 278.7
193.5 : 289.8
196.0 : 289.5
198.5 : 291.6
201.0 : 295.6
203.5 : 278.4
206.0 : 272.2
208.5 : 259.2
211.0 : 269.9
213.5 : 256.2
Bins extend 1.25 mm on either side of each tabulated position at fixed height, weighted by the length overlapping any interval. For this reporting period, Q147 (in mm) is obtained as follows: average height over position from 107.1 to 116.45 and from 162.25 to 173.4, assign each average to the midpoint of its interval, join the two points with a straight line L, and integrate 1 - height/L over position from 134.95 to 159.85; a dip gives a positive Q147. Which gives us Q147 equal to 1.0 mm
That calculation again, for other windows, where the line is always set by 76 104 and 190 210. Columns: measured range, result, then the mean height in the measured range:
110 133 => -1.0 mm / 273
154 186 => -4.2 mm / 310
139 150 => -0.9 mm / 290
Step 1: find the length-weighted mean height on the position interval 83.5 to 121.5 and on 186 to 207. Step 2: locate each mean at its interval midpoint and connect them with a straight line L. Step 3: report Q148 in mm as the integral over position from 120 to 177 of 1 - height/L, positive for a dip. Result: -4.80 mm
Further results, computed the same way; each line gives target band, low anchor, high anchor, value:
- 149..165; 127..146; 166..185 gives 0.26 mm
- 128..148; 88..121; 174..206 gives -0.95 mm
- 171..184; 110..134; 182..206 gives -1.15 mm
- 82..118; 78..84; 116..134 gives 1.02 mm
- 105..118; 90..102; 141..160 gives -0.18 mm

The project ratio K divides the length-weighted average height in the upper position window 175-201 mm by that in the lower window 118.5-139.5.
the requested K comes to 1.1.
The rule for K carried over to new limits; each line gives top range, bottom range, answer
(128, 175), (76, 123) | 1.15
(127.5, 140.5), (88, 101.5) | 1.13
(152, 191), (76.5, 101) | 1.21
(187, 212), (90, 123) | 1.09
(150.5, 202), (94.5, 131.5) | 1.14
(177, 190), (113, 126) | 1.11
